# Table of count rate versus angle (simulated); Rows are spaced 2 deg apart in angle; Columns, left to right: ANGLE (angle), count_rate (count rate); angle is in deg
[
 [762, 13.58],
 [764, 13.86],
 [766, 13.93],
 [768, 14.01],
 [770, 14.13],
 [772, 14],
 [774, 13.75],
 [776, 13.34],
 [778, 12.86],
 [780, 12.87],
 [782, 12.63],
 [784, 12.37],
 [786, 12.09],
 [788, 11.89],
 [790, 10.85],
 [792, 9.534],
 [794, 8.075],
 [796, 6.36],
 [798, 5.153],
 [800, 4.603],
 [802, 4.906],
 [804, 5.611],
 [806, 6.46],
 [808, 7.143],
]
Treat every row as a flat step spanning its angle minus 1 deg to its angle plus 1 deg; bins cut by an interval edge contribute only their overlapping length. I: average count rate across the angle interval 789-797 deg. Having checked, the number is 8.7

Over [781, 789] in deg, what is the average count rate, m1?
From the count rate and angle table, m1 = 12.2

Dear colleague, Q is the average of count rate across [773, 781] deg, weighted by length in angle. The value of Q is 13.2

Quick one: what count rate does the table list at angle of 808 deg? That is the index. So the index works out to 7.143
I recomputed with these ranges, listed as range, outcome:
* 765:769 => 14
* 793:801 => 6.05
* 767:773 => 14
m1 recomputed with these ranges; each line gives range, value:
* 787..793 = 10.8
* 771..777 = 13.7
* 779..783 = 12.8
